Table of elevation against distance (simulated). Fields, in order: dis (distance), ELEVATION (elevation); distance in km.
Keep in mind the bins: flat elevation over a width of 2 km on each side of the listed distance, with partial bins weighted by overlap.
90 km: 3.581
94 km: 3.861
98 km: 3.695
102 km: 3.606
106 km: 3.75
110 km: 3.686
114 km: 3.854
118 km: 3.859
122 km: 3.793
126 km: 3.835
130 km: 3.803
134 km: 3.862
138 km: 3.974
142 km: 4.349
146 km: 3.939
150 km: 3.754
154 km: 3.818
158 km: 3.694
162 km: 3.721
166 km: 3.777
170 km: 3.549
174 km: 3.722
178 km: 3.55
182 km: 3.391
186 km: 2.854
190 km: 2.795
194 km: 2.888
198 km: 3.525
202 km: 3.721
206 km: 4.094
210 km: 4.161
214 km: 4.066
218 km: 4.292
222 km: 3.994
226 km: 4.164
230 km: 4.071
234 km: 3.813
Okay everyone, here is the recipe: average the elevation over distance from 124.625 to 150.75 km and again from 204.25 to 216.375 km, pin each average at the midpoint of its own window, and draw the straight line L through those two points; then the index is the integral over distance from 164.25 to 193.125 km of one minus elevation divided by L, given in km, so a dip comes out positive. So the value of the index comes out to 4.9 km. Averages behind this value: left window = 3.94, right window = 4.11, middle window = 3.35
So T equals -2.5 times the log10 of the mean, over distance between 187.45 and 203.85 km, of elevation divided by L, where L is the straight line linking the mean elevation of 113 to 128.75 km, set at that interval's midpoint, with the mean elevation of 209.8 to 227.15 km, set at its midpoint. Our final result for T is 0.25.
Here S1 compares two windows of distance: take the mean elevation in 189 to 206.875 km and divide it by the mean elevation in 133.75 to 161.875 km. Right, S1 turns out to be 0.87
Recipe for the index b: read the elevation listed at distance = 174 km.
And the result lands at 3.722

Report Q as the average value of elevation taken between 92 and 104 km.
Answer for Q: 3.72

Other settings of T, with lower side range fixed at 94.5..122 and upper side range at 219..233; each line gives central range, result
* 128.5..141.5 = -0.031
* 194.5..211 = 0.068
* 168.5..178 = 0.088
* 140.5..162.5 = -0.003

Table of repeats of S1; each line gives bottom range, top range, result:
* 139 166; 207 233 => 1.06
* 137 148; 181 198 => 0.74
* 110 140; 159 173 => 0.96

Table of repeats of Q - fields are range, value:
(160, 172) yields 3.68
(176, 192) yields 3.15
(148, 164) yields 3.75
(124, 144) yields 3.96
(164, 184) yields 3.6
